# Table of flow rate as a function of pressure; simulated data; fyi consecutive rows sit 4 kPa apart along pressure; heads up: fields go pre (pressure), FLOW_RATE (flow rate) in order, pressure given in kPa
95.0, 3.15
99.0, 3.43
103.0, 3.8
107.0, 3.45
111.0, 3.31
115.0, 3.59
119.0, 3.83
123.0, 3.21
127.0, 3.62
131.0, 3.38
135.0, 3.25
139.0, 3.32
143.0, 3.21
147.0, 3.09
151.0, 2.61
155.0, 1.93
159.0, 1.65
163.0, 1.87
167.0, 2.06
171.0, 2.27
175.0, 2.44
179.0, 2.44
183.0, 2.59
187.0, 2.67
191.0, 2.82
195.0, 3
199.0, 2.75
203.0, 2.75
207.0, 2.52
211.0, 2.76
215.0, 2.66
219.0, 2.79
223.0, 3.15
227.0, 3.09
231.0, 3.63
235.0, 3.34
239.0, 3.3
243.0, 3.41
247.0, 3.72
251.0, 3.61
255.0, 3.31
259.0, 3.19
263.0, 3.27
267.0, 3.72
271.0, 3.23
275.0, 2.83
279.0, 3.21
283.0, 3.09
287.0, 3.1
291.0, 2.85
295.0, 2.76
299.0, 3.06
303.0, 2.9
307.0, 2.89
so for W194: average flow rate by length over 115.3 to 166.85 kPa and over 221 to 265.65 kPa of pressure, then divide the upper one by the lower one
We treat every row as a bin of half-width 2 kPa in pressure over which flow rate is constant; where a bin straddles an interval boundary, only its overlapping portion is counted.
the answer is 1.2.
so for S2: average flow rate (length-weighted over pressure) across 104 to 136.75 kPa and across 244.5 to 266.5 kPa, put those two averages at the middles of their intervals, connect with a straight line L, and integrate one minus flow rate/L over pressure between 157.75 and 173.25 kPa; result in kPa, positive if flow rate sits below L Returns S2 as 6.6 kPa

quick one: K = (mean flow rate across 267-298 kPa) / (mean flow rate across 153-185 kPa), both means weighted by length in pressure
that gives 1.4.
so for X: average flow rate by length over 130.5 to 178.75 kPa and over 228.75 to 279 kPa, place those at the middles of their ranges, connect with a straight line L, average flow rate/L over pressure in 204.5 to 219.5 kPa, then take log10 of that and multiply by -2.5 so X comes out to 0.14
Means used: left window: 2.56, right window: 3.37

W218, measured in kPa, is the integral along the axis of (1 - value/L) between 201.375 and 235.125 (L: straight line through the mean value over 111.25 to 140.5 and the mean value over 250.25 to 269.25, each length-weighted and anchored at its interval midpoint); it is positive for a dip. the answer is 4.7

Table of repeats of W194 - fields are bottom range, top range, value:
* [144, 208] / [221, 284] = 1.34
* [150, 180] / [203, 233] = 1.37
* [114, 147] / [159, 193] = 0.69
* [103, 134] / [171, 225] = 0.77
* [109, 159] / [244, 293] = 1.04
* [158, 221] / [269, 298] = 1.20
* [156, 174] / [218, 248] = 1.66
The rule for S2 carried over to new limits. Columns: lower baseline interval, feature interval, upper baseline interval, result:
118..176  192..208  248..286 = 1.18 kPa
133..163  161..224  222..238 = 9.09 kPa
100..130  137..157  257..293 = 3.65 kPa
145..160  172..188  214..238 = 0.87 kPa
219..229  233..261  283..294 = -3.56 kPa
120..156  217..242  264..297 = -0.92 kPa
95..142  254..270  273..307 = -1.68 kPa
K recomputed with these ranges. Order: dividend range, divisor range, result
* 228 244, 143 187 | 1.44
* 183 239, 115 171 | 1.02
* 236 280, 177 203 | 1.23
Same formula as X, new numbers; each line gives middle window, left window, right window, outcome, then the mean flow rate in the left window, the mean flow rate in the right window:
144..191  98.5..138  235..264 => 0.41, 3.48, 3.4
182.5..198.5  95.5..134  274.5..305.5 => 0.17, 3.49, 2.98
